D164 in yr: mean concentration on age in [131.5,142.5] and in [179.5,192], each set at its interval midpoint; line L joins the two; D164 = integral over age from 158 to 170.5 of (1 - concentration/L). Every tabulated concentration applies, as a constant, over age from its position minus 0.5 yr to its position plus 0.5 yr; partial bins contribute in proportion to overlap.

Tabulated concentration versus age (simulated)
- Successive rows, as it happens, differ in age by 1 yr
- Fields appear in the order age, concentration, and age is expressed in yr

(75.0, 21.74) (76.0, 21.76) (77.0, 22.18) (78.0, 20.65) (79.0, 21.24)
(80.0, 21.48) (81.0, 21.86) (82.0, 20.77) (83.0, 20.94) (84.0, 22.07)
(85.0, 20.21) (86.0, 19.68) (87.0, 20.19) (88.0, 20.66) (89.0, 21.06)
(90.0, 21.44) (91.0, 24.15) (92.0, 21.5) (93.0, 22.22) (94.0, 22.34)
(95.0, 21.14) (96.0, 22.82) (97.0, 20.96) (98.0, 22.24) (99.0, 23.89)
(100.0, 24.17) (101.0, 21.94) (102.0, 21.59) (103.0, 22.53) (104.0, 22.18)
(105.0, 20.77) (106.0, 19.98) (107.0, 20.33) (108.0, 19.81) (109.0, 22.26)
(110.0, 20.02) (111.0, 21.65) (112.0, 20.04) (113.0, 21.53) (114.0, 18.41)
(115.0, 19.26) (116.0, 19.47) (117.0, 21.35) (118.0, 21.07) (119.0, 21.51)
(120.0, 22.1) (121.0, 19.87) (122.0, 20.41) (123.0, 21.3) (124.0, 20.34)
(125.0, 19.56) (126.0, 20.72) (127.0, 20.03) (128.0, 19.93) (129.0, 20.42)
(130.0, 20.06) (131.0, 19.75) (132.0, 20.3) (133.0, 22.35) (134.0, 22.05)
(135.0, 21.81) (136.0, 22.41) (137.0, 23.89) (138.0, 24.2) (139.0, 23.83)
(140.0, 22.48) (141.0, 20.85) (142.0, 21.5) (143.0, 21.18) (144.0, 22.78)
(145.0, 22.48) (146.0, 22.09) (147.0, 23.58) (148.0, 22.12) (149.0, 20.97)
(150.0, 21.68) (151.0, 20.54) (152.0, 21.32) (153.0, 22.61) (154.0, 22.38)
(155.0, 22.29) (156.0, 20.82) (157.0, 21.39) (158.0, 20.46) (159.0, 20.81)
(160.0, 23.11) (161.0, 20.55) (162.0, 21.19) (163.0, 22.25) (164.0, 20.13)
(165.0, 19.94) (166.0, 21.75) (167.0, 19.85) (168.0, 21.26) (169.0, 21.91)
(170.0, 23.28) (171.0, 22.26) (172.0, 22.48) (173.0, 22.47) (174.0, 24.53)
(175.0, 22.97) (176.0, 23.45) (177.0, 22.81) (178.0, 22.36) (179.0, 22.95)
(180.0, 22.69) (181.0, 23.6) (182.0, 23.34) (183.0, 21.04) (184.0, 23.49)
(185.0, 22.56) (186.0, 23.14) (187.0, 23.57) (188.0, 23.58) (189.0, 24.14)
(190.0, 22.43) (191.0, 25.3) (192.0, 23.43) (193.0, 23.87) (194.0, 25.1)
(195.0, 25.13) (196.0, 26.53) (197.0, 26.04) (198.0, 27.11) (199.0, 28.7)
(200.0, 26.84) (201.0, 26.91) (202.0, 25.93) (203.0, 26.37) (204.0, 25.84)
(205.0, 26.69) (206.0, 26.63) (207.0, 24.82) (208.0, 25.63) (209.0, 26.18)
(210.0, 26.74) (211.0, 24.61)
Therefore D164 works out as 0.84 yr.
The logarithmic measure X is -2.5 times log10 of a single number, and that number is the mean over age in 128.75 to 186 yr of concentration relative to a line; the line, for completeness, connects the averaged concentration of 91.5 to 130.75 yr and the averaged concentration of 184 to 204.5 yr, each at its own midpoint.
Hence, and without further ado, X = 0.06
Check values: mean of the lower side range 21.1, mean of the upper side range 25.1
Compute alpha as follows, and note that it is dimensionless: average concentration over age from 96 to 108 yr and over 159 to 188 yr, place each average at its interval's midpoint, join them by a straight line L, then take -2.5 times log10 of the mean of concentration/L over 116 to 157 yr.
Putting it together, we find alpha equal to 0.03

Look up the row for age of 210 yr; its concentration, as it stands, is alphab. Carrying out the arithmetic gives 26.74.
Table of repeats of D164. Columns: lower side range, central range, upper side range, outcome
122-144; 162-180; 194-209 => 1.5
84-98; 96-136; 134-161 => 1.3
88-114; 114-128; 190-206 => 1.3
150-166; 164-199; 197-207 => 1.3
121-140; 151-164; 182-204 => 0.7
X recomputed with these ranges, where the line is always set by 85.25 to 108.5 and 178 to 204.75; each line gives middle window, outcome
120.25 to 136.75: 0.09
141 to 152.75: 0.07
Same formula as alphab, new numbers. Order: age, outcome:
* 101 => 21.94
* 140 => 22.48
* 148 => 22.12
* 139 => 23.83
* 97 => 20.96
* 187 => 23.57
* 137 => 23.89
